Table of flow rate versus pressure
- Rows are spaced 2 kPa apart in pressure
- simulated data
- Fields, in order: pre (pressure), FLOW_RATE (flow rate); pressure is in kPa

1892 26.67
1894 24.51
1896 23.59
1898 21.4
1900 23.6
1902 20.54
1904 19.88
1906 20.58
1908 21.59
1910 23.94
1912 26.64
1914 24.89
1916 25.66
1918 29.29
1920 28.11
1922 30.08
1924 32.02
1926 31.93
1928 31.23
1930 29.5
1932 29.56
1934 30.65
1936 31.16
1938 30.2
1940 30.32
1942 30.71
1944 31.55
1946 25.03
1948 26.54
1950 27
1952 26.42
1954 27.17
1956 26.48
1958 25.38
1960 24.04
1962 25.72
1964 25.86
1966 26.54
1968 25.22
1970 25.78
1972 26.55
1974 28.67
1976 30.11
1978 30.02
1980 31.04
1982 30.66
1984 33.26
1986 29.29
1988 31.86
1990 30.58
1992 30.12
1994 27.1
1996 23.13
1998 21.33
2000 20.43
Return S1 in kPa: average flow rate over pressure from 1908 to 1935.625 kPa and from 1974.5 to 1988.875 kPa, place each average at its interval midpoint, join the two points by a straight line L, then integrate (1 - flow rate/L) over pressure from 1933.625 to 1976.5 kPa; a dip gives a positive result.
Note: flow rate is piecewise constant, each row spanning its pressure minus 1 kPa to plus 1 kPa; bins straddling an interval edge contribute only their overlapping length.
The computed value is 3.2 kPa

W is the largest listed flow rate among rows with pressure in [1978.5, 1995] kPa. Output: 33.26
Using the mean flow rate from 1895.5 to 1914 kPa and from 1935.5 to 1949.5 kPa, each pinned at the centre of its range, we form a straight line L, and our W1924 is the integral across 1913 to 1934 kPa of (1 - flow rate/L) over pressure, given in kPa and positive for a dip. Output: -2.8 kPa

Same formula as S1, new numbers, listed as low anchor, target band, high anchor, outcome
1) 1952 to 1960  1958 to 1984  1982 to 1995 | 0.4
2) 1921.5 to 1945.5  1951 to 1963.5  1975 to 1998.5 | 1.7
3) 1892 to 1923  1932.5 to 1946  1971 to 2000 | -2.2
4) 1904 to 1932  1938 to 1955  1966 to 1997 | -0.2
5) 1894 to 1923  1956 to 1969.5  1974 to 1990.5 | 1.6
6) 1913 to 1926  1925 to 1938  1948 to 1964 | -1.3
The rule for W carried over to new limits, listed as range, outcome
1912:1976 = 32.02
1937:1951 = 31.55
